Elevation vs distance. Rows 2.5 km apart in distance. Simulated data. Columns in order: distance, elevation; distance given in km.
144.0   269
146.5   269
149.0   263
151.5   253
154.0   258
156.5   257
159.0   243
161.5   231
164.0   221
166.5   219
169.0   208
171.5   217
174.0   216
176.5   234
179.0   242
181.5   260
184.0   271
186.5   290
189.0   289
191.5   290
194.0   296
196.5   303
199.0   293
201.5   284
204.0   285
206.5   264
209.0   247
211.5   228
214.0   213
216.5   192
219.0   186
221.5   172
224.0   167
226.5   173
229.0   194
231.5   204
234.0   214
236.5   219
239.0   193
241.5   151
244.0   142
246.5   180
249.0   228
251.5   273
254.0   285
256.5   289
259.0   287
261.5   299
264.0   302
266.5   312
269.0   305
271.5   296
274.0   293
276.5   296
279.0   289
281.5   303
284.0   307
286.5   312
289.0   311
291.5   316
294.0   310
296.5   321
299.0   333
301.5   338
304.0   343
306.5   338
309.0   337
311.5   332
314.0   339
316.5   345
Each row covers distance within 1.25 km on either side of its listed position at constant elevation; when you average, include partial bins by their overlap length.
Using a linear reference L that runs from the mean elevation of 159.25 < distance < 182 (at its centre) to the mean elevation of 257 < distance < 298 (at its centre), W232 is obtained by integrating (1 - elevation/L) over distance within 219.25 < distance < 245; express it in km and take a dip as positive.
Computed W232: 8.3 km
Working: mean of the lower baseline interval 227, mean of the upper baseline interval 304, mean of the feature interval 183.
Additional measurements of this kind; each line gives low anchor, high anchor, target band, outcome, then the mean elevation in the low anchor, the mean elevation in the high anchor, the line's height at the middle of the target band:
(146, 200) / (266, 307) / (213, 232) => 6.3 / 255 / 313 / 280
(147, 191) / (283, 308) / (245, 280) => 2.7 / 247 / 323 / 303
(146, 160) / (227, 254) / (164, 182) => 1.3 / 257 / 203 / 244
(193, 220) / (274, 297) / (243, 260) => 2.6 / 254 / 306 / 284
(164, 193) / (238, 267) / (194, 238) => 3.3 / 248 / 244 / 246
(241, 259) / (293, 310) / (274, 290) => -0.5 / 229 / 332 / 293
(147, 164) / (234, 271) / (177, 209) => -3.8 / 249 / 247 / 249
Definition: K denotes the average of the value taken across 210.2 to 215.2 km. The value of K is 221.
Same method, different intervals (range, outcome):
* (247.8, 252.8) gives 251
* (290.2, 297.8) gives 316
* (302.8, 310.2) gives 339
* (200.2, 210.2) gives 270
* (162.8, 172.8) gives 216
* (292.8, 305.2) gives 329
